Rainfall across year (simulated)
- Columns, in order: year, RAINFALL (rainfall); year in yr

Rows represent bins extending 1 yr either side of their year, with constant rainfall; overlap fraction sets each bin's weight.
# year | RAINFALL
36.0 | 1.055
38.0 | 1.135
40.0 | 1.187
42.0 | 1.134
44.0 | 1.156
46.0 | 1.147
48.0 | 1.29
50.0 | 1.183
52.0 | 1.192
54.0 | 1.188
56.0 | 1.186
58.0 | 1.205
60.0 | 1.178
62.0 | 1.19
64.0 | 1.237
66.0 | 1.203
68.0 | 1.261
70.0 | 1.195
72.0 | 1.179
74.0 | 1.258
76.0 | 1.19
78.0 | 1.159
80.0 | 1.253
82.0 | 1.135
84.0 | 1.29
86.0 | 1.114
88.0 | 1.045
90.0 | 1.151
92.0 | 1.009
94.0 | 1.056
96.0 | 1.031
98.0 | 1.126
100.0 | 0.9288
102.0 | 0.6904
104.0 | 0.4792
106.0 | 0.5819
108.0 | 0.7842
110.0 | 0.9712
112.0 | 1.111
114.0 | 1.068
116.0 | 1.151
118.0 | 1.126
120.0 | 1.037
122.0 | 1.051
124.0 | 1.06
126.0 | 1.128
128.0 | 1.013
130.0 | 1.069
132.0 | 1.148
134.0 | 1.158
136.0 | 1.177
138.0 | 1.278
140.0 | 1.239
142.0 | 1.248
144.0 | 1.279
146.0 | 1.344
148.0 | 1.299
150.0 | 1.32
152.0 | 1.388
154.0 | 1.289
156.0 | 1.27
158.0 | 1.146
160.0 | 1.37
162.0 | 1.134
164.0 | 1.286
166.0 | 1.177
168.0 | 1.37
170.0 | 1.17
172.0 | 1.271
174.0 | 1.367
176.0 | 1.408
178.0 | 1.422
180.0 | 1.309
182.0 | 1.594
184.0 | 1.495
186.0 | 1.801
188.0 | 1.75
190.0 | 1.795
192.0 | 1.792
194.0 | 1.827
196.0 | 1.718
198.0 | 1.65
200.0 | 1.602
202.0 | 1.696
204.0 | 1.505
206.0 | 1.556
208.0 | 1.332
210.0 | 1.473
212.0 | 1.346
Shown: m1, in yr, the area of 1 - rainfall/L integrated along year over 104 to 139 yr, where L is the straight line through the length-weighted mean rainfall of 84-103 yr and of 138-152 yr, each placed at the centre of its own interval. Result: 4.20 yr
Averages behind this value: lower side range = 1.03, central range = 1.04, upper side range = 1.29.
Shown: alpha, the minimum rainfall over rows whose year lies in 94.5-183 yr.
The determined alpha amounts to 0.4792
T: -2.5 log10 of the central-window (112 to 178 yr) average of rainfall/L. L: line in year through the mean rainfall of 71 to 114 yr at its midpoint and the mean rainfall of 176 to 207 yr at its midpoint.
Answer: 0.11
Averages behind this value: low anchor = 1.03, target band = 1.22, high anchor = 1.63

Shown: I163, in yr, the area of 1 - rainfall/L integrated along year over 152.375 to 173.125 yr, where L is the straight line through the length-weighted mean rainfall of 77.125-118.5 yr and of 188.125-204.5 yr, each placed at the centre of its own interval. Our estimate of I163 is 3.03 yr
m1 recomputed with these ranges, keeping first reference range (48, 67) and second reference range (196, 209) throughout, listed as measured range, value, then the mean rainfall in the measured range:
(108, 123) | 3.27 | 1.05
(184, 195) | -1.64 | 1.77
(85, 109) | 7.05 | 0.916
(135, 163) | 3.18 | 1.27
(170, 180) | 1.05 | 1.34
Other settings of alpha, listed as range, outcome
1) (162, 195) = 1.134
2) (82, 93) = 1.009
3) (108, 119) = 0.7842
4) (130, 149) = 1.069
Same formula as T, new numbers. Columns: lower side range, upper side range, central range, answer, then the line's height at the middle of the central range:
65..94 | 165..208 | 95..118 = 0.354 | 1.26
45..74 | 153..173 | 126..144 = 0.060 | 1.24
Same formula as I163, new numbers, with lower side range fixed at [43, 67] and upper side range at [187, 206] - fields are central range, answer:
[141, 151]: 1.45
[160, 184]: 4.21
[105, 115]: 3.51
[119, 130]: 2.92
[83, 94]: 1.66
